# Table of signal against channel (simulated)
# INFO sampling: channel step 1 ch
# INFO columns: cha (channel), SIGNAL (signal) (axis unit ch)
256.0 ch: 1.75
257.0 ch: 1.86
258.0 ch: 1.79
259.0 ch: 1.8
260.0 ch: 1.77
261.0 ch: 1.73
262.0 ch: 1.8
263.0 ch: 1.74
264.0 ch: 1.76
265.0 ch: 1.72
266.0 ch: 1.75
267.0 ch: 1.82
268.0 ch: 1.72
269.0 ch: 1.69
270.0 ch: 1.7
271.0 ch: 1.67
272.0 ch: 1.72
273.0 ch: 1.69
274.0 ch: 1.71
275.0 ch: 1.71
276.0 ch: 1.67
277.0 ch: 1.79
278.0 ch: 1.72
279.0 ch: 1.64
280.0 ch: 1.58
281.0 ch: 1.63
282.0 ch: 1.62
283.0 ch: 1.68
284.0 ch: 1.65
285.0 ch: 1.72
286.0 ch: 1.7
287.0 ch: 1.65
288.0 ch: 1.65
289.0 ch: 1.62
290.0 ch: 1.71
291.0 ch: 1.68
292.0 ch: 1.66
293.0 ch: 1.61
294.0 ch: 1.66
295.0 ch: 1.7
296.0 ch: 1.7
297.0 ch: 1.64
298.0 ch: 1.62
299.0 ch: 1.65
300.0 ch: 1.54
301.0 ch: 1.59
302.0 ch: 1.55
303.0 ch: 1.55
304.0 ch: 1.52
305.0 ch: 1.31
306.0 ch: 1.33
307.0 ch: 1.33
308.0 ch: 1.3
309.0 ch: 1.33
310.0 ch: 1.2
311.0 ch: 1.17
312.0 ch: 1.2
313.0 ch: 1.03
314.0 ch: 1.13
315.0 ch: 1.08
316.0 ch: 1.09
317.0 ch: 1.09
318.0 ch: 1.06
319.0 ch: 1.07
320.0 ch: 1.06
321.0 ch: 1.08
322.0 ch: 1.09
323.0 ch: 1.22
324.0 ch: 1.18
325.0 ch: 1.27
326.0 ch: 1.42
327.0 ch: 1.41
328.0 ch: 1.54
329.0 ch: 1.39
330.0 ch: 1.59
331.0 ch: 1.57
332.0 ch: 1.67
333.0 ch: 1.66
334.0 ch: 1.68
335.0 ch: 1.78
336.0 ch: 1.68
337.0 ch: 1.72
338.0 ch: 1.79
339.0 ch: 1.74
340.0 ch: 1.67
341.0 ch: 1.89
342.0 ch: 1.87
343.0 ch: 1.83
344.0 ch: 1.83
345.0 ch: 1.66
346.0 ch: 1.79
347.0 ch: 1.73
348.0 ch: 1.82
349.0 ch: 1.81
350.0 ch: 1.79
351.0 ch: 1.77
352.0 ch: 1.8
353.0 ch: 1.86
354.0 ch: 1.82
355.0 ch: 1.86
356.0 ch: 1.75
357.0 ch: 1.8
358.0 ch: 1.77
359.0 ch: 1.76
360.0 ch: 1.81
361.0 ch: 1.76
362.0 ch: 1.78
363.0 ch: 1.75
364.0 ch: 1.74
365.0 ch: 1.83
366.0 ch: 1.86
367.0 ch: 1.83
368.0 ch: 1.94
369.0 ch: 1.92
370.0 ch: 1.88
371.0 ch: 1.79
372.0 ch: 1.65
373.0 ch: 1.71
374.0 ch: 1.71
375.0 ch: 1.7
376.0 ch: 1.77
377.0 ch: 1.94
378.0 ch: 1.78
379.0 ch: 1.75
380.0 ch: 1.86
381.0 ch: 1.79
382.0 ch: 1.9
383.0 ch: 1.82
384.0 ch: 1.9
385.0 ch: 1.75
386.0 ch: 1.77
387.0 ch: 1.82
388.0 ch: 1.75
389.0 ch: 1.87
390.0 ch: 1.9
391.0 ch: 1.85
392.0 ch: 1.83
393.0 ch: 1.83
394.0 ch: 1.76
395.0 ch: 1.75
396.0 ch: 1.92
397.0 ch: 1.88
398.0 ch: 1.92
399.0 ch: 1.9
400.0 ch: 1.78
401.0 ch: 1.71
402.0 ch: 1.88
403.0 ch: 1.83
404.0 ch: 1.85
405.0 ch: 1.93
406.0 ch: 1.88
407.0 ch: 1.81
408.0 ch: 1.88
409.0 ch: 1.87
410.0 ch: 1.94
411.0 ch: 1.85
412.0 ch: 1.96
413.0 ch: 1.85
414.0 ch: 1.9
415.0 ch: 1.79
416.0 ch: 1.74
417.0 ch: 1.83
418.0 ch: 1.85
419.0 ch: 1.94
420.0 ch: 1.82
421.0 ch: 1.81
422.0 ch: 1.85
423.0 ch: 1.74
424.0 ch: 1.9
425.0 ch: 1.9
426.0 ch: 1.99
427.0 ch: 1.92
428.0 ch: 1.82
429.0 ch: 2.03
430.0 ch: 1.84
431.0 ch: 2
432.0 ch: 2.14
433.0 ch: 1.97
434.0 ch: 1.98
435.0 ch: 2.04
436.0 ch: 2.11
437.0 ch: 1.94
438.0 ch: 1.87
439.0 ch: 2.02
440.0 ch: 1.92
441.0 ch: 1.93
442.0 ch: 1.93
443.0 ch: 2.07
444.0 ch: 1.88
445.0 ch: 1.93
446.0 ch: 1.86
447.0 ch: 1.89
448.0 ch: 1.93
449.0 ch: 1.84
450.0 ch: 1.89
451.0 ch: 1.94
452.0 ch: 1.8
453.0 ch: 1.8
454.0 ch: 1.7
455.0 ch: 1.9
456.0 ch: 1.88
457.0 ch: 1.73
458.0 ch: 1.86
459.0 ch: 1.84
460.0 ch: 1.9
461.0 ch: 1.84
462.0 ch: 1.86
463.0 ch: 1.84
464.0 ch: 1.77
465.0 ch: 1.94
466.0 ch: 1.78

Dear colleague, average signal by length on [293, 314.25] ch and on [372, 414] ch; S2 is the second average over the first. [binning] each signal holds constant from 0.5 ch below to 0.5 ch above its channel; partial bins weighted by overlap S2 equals 1.27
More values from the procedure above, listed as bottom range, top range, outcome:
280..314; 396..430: 1.22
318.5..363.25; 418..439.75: 1.18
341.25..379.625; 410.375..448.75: 1.07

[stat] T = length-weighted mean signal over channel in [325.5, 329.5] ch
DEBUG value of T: 1.44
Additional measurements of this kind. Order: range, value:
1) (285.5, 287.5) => 1.67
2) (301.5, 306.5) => 1.45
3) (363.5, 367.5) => 1.82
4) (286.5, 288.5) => 1.65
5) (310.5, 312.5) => 1.19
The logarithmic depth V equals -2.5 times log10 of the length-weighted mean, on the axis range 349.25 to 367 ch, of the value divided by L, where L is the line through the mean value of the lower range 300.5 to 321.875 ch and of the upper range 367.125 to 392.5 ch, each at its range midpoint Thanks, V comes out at -0.10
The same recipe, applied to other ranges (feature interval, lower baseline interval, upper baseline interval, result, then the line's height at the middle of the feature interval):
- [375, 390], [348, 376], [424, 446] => 0.014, 1.84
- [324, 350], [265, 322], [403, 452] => -0.016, 1.64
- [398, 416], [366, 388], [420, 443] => 0.013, 1.88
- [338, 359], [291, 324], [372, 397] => -0.127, 1.59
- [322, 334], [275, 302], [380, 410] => 0.195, 1.72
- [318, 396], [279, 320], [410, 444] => -0.023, 1.67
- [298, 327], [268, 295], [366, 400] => 0.325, 1.72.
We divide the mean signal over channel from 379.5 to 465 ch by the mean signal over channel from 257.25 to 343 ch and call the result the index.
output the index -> 1.21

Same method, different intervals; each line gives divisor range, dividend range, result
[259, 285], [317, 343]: 0.87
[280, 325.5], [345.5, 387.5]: 1.27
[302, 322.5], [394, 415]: 1.54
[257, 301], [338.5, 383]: 1.06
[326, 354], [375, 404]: 1.07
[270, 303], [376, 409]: 1.11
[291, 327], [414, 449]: 1.42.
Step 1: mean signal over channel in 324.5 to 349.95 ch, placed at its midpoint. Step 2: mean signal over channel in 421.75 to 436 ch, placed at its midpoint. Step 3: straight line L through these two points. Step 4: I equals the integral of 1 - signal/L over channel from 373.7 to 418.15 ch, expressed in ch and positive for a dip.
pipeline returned 0.3 ch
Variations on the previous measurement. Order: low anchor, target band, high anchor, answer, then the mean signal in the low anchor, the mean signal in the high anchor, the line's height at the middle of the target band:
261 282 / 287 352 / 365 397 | 9.2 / 1.71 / 1.82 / 1.76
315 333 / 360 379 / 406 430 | -2.8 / 1.29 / 1.87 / 1.57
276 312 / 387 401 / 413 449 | -0.1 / 1.57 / 1.91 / 1.82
